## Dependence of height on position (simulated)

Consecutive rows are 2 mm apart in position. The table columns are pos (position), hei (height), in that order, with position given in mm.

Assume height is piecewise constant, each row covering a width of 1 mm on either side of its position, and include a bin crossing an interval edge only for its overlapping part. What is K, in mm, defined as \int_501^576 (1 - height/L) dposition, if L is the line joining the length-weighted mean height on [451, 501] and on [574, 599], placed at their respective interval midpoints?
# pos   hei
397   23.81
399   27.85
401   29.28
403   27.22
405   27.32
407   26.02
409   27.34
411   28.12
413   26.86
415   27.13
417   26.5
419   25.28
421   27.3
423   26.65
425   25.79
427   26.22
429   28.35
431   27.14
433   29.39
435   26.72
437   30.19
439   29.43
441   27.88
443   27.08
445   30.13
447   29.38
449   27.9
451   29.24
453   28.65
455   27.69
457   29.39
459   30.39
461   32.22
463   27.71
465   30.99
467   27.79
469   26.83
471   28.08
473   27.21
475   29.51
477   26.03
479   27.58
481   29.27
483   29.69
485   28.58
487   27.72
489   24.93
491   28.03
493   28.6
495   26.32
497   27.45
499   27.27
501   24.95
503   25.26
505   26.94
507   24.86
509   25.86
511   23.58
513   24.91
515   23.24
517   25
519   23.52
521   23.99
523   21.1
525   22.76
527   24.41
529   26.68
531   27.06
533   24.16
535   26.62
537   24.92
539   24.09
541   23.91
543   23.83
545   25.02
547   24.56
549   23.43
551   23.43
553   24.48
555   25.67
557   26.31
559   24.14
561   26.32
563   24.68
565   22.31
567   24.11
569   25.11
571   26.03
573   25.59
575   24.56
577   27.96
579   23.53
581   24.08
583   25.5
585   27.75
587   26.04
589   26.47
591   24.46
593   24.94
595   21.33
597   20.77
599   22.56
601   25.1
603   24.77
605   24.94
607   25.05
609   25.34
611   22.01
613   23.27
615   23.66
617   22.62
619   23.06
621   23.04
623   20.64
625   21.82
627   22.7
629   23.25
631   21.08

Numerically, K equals 4.39 mm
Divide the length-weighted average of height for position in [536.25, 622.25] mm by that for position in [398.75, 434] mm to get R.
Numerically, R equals 0.9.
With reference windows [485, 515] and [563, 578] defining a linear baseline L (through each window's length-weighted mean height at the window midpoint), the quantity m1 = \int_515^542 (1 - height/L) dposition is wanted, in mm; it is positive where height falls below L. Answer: 1.35 mm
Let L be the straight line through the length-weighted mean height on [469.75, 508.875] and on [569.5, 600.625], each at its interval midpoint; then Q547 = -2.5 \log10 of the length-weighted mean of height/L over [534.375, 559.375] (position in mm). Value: 0.05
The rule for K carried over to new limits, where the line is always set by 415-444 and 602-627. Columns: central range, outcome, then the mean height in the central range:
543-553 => 0.27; 24.1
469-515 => -1.44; 26.9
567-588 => -1.22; 25.5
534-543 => 0.09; 24.8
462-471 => -0.58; 28.3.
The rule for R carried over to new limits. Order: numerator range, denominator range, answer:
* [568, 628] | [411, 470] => 0.86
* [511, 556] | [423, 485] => 0.86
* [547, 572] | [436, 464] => 0.85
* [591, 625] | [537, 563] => 0.95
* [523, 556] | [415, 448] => 0.89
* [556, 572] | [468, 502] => 0.90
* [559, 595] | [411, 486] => 0.89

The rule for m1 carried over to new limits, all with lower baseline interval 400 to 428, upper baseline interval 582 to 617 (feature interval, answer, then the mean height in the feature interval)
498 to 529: 1.1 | 24.6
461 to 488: -2.4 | 28.4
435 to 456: -1.7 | 28.7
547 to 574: 0.1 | 24.7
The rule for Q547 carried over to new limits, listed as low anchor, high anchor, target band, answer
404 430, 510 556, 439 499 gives -0.11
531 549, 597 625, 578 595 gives -0.06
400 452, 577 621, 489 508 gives -0.01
